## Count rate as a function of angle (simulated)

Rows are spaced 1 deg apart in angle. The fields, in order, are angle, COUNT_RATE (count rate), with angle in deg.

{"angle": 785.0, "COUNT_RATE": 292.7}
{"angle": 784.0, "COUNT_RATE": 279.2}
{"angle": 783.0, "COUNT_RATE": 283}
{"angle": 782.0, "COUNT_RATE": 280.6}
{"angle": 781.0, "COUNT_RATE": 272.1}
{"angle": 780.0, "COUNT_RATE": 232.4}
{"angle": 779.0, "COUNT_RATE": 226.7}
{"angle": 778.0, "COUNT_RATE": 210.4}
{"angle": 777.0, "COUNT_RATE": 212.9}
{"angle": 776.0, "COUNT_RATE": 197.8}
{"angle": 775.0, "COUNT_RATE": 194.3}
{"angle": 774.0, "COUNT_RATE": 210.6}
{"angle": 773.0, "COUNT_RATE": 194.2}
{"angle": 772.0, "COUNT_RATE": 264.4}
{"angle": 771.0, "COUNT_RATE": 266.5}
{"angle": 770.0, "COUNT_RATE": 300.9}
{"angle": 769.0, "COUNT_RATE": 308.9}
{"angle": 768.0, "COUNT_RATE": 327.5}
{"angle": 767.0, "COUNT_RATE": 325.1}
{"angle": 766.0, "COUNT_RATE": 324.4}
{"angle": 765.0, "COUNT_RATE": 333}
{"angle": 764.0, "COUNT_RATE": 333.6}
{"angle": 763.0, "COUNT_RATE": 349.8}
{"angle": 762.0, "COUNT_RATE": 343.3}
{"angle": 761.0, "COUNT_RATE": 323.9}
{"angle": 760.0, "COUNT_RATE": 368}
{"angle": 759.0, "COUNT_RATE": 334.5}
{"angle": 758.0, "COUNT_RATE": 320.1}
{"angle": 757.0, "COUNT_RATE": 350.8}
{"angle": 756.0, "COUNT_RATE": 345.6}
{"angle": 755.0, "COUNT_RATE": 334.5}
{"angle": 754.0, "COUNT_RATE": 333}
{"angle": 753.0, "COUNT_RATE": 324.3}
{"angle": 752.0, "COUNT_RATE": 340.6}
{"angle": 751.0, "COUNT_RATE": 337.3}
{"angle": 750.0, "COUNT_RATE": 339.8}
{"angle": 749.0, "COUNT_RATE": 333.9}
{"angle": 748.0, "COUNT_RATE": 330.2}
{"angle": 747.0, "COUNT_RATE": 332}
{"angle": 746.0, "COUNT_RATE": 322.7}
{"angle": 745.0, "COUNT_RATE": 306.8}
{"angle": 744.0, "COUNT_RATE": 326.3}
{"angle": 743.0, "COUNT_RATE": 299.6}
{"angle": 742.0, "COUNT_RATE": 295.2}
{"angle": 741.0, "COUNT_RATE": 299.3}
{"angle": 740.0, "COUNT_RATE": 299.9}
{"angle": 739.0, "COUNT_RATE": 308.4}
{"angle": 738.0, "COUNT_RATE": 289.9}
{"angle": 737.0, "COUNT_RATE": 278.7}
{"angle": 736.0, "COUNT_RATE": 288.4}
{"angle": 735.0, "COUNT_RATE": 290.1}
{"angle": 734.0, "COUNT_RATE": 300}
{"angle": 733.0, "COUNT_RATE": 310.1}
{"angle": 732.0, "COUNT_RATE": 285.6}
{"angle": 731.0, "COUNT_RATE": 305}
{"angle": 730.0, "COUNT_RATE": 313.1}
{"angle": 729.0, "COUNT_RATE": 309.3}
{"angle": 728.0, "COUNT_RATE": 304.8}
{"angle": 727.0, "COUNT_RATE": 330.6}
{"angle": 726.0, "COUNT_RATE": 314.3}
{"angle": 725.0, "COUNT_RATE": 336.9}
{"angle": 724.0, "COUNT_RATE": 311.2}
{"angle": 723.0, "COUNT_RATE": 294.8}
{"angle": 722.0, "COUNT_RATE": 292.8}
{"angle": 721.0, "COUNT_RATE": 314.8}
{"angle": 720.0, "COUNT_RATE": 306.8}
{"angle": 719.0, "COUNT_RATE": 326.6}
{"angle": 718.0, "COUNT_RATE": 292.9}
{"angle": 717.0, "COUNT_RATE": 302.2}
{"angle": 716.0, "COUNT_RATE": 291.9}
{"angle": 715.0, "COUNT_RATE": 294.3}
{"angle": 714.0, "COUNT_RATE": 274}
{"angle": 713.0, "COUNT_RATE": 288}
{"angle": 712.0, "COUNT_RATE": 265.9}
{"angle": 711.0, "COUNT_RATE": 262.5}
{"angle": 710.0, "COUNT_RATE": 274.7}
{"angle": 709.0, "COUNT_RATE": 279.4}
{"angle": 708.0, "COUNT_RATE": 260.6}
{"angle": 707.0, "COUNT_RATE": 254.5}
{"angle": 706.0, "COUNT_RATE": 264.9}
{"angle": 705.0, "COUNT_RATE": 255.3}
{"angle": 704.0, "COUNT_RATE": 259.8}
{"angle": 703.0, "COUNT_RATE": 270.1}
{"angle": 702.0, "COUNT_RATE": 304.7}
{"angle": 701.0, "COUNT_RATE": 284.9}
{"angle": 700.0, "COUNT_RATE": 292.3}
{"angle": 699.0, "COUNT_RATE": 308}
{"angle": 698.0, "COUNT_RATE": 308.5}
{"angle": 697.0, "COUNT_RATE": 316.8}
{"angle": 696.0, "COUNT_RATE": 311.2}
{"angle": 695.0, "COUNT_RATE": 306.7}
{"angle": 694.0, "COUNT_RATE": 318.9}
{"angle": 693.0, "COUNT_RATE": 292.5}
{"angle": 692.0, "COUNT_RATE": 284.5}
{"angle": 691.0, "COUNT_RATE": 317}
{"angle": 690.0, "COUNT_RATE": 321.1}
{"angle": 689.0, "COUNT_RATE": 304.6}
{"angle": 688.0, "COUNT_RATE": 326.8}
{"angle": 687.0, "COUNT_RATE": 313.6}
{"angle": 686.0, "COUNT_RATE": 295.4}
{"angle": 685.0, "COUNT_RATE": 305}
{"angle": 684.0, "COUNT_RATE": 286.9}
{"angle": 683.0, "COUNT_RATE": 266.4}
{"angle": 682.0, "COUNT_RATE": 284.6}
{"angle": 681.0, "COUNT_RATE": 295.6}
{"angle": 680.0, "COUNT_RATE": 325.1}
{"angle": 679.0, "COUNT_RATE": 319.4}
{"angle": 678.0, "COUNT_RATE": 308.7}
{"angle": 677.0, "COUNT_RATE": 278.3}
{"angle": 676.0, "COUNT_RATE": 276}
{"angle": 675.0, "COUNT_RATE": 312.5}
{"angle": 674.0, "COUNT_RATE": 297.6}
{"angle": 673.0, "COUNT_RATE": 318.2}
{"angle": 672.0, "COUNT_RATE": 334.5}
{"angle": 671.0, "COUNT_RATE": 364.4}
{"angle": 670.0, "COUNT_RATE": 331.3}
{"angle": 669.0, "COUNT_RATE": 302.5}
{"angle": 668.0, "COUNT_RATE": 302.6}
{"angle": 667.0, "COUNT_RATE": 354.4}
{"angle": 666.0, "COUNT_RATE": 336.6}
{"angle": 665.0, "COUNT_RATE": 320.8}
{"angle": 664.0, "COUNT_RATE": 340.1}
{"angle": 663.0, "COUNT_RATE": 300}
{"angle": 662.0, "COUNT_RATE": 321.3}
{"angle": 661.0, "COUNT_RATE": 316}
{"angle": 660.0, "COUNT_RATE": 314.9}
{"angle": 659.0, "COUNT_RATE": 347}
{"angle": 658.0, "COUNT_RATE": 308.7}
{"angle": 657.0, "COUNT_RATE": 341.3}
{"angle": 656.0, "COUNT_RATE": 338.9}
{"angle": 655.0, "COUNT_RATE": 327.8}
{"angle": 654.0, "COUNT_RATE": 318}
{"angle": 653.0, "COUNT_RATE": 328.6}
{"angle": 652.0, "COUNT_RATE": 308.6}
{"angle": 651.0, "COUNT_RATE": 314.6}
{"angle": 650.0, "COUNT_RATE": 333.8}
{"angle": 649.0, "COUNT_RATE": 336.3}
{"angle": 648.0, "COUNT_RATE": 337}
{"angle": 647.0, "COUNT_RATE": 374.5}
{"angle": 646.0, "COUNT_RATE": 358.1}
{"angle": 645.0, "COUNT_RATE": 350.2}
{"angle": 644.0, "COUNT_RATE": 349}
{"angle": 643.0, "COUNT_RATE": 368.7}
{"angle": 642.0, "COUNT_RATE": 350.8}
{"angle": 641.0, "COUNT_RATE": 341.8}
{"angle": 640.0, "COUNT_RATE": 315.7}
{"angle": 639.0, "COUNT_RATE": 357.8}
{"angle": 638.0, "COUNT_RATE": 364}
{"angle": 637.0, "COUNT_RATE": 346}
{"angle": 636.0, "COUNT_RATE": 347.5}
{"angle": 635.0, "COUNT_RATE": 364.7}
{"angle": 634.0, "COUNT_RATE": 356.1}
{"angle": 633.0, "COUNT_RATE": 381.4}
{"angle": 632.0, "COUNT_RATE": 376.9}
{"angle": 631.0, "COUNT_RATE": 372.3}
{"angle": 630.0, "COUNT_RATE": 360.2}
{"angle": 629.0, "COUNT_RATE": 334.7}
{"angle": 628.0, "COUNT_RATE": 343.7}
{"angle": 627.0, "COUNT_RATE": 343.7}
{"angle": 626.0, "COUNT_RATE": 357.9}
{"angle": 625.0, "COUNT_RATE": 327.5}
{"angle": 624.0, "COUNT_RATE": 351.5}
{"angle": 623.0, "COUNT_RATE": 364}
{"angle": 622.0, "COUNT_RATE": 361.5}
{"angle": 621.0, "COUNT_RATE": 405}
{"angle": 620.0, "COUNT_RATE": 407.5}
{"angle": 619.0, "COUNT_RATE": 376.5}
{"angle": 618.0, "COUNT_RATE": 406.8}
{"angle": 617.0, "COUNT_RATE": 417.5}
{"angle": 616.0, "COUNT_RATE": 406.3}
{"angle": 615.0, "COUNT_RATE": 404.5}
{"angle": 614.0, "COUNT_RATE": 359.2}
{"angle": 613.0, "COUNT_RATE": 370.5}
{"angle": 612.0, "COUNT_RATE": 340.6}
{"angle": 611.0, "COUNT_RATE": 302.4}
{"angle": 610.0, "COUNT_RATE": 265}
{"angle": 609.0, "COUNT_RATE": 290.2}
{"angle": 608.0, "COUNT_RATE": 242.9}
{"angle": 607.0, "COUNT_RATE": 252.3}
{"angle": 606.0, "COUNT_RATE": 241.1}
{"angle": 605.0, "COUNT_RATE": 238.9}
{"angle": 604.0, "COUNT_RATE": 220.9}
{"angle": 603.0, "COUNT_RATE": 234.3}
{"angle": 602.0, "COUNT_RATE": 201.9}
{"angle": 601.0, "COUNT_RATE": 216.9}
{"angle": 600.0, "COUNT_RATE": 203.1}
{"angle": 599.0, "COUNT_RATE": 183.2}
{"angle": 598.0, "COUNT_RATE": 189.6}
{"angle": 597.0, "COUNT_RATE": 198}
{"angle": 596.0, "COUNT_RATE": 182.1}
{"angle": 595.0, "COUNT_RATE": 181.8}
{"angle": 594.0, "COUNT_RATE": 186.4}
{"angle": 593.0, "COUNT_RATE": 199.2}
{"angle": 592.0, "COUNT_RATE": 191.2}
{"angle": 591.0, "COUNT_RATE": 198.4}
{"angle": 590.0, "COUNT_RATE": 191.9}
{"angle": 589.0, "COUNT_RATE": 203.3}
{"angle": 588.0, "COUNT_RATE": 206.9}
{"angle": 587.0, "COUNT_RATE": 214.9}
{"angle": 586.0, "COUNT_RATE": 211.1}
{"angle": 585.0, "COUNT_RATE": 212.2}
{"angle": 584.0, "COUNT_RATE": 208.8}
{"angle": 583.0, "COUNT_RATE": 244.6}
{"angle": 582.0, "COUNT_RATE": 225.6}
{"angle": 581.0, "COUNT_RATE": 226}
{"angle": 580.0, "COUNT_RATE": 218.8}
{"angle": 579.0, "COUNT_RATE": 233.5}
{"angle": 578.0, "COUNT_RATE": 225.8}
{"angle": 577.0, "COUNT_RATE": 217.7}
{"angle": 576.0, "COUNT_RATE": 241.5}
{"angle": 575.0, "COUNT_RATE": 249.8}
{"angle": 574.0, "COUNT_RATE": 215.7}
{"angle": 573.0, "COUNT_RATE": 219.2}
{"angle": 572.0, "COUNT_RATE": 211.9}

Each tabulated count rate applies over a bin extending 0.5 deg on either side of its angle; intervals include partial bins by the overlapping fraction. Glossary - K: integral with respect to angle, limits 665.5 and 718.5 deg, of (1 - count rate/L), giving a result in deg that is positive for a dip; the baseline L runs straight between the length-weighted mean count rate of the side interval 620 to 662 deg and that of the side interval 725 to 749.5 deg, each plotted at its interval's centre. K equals 4.58 deg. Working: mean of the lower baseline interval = 347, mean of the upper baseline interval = 308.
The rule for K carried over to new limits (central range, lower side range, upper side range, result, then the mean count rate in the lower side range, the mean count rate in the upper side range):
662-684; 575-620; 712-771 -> -2.17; 251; 315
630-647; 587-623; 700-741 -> -4.87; 271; 292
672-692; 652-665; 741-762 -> 1.39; 324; 330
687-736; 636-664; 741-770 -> 5.22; 336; 329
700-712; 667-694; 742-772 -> 1.64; 307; 327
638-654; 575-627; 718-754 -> -3.43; 266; 311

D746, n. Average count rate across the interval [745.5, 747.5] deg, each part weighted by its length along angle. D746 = 327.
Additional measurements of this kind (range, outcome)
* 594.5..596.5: 182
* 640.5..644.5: 353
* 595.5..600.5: 191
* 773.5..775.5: 202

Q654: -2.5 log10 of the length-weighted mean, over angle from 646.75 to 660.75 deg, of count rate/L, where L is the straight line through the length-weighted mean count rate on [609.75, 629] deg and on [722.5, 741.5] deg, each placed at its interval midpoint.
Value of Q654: 0.05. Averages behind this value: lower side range 364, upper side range 304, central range 330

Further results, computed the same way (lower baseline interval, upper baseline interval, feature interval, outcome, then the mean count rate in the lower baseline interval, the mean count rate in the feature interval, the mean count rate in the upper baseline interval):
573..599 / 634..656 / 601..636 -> -0.17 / 211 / 333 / 343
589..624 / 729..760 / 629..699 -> -0.12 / 277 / 326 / 317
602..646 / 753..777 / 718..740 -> 0.02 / 340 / 305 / 302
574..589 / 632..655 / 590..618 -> 0.05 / 223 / 258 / 346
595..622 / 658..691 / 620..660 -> -0.16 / 290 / 348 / 313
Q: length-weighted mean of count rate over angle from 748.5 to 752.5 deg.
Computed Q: 338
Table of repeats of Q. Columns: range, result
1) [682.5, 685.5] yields 286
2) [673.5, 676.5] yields 295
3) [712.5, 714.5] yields 281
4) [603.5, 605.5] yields 230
